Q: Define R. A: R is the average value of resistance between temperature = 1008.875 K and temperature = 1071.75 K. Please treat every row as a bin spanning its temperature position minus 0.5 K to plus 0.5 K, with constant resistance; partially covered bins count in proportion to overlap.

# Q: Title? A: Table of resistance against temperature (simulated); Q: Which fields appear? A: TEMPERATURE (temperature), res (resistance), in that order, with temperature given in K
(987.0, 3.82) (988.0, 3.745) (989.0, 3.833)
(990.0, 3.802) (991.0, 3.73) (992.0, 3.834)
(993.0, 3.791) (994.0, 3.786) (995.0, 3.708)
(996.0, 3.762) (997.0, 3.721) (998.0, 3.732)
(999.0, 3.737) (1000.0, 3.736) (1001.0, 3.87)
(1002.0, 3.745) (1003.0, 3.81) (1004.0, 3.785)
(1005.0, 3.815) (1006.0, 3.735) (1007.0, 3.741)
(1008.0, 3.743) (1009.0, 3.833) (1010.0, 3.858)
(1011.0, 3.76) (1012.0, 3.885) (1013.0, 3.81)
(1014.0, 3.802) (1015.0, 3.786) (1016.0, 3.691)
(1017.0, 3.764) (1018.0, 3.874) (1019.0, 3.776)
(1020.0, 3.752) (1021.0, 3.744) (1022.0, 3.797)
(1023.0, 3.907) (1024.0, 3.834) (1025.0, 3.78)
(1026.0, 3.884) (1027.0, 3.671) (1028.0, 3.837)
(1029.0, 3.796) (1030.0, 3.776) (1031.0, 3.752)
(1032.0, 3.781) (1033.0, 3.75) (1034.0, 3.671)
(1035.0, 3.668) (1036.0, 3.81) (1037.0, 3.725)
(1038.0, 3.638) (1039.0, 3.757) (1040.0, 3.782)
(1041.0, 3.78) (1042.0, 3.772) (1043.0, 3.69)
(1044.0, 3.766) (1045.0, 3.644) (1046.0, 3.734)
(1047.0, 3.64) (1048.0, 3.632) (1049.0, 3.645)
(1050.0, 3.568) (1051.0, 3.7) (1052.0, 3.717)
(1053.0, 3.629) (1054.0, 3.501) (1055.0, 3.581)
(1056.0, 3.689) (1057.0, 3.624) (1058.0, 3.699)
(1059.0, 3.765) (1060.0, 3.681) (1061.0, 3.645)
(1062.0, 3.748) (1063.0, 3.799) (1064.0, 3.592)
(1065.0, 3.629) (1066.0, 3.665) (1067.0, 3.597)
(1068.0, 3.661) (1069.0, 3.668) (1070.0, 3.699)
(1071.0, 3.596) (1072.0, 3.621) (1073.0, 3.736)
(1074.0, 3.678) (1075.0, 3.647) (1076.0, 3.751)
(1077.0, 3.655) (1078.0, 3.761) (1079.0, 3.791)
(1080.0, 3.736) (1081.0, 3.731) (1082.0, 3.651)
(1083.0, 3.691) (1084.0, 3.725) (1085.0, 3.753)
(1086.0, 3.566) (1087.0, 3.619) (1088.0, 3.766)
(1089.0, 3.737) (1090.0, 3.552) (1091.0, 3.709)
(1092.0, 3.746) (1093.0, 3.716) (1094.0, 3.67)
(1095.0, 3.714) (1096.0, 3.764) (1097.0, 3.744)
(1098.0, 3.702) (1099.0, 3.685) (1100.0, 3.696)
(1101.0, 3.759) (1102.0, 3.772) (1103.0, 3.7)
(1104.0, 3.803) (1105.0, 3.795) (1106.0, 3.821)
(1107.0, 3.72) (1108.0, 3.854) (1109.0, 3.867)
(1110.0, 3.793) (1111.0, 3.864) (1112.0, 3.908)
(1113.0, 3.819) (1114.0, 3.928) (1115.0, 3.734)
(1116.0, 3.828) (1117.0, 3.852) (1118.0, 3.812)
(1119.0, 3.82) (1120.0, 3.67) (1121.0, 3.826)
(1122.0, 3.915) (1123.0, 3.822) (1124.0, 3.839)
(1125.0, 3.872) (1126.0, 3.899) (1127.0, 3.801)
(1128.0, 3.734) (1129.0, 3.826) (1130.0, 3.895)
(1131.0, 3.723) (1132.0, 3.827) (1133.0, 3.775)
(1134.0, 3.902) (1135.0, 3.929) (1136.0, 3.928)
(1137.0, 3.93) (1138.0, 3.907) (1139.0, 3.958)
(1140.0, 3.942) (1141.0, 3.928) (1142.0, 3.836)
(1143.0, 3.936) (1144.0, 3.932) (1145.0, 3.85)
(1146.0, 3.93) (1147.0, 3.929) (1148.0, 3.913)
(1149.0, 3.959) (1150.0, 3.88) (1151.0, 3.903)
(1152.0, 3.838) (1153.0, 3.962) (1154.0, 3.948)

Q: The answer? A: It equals 3.72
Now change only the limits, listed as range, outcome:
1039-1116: 3.71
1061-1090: 3.69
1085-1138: 3.79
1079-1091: 3.69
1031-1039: 3.72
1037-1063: 3.68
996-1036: 3.78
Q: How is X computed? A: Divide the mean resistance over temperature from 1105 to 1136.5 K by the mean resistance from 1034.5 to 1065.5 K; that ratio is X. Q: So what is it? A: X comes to 1.04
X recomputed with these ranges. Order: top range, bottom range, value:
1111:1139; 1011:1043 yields 1.02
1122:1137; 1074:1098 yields 1.04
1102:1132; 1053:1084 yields 1.04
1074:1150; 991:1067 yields 1.02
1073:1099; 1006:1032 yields 0.98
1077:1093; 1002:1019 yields 0.98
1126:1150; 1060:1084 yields 1.05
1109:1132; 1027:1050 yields 1.03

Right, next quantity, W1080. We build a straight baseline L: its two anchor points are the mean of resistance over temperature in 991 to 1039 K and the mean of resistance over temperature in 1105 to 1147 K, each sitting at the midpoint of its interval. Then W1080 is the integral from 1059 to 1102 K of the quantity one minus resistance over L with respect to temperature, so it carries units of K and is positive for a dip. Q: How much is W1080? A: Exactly 1.4 K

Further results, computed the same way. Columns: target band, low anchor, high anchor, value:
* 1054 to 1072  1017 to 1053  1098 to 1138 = 0.5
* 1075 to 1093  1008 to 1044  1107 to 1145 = 0.6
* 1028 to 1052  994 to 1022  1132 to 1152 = 0.6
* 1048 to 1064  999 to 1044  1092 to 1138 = 0.5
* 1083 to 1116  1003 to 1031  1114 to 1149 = 0.8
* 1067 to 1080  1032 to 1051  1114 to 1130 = 0.2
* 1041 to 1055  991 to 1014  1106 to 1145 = 0.5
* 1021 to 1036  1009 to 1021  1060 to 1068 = -0.1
